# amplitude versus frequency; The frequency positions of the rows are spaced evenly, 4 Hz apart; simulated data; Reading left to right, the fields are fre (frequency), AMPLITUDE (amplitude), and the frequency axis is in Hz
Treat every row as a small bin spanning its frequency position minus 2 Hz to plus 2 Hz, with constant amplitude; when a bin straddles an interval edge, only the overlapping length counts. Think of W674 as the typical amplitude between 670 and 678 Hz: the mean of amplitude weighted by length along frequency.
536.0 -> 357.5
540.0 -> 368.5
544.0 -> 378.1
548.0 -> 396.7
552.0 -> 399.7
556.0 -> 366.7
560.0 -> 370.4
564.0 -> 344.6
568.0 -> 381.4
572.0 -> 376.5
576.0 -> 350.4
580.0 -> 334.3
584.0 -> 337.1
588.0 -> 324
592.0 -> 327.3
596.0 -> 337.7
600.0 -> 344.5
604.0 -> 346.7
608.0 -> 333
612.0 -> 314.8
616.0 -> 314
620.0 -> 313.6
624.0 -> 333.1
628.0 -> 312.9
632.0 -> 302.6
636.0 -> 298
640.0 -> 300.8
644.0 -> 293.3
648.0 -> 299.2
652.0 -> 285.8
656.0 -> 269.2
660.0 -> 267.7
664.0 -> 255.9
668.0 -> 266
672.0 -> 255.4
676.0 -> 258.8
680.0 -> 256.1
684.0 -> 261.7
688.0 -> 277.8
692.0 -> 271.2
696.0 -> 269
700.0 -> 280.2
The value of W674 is 257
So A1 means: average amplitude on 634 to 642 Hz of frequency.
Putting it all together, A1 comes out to 299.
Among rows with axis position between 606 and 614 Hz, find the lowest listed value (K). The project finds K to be 314.8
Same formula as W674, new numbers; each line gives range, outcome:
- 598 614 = 335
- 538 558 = 382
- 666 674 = 261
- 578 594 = 331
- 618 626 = 323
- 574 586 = 341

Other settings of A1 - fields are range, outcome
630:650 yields 299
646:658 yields 285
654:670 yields 265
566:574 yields 379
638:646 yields 297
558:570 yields 365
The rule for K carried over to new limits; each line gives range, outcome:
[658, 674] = 255.4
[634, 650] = 293.3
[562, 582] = 334.3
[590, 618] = 314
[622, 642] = 298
